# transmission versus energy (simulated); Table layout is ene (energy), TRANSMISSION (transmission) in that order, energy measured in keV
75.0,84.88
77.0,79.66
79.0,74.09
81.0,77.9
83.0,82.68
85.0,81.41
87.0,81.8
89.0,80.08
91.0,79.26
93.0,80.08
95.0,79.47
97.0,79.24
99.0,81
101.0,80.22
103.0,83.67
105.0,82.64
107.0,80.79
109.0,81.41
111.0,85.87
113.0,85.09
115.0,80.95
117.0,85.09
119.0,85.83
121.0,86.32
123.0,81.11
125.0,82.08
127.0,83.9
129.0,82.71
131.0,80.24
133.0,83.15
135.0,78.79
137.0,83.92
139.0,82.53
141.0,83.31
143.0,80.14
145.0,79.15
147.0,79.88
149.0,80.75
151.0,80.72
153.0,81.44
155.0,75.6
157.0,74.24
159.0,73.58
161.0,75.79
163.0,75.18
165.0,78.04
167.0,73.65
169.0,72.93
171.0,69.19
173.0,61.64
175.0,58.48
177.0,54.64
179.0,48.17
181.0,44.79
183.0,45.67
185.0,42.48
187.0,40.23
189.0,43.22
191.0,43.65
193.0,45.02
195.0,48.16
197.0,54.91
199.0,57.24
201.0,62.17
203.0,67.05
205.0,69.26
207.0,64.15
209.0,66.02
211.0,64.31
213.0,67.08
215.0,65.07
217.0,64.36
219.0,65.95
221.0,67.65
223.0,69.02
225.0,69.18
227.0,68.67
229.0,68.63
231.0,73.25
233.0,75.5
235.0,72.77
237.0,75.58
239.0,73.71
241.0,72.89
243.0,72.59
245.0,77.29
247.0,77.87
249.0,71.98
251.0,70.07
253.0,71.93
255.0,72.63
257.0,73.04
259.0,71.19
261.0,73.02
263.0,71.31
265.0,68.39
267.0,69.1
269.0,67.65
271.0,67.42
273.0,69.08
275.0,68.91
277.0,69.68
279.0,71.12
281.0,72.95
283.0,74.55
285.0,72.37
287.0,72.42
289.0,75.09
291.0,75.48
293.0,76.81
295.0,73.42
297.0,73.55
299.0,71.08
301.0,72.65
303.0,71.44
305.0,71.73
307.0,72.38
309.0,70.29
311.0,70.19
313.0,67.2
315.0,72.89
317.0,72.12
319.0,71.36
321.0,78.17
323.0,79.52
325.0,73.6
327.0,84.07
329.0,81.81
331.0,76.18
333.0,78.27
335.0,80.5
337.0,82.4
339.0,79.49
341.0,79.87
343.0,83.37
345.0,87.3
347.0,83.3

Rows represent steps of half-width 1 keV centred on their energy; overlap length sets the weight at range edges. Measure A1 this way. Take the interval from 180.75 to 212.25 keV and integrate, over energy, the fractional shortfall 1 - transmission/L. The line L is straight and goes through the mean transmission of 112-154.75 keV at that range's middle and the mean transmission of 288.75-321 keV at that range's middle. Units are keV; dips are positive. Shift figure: 9.8 keV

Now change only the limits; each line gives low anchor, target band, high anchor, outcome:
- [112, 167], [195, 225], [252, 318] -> 4.7 keV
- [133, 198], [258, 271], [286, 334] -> 0.3 keV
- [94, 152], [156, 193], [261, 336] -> 9.4 keV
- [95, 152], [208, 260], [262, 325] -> 3.3 keV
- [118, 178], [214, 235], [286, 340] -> 2.0 keV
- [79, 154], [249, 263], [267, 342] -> 0.7 keV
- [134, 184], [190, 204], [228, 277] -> 3.5 keV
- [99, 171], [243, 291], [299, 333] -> 2.6 keV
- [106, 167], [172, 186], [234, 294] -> 4.9 keV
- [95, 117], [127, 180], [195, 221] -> -1.1 keV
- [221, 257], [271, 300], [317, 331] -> 1.1 keV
